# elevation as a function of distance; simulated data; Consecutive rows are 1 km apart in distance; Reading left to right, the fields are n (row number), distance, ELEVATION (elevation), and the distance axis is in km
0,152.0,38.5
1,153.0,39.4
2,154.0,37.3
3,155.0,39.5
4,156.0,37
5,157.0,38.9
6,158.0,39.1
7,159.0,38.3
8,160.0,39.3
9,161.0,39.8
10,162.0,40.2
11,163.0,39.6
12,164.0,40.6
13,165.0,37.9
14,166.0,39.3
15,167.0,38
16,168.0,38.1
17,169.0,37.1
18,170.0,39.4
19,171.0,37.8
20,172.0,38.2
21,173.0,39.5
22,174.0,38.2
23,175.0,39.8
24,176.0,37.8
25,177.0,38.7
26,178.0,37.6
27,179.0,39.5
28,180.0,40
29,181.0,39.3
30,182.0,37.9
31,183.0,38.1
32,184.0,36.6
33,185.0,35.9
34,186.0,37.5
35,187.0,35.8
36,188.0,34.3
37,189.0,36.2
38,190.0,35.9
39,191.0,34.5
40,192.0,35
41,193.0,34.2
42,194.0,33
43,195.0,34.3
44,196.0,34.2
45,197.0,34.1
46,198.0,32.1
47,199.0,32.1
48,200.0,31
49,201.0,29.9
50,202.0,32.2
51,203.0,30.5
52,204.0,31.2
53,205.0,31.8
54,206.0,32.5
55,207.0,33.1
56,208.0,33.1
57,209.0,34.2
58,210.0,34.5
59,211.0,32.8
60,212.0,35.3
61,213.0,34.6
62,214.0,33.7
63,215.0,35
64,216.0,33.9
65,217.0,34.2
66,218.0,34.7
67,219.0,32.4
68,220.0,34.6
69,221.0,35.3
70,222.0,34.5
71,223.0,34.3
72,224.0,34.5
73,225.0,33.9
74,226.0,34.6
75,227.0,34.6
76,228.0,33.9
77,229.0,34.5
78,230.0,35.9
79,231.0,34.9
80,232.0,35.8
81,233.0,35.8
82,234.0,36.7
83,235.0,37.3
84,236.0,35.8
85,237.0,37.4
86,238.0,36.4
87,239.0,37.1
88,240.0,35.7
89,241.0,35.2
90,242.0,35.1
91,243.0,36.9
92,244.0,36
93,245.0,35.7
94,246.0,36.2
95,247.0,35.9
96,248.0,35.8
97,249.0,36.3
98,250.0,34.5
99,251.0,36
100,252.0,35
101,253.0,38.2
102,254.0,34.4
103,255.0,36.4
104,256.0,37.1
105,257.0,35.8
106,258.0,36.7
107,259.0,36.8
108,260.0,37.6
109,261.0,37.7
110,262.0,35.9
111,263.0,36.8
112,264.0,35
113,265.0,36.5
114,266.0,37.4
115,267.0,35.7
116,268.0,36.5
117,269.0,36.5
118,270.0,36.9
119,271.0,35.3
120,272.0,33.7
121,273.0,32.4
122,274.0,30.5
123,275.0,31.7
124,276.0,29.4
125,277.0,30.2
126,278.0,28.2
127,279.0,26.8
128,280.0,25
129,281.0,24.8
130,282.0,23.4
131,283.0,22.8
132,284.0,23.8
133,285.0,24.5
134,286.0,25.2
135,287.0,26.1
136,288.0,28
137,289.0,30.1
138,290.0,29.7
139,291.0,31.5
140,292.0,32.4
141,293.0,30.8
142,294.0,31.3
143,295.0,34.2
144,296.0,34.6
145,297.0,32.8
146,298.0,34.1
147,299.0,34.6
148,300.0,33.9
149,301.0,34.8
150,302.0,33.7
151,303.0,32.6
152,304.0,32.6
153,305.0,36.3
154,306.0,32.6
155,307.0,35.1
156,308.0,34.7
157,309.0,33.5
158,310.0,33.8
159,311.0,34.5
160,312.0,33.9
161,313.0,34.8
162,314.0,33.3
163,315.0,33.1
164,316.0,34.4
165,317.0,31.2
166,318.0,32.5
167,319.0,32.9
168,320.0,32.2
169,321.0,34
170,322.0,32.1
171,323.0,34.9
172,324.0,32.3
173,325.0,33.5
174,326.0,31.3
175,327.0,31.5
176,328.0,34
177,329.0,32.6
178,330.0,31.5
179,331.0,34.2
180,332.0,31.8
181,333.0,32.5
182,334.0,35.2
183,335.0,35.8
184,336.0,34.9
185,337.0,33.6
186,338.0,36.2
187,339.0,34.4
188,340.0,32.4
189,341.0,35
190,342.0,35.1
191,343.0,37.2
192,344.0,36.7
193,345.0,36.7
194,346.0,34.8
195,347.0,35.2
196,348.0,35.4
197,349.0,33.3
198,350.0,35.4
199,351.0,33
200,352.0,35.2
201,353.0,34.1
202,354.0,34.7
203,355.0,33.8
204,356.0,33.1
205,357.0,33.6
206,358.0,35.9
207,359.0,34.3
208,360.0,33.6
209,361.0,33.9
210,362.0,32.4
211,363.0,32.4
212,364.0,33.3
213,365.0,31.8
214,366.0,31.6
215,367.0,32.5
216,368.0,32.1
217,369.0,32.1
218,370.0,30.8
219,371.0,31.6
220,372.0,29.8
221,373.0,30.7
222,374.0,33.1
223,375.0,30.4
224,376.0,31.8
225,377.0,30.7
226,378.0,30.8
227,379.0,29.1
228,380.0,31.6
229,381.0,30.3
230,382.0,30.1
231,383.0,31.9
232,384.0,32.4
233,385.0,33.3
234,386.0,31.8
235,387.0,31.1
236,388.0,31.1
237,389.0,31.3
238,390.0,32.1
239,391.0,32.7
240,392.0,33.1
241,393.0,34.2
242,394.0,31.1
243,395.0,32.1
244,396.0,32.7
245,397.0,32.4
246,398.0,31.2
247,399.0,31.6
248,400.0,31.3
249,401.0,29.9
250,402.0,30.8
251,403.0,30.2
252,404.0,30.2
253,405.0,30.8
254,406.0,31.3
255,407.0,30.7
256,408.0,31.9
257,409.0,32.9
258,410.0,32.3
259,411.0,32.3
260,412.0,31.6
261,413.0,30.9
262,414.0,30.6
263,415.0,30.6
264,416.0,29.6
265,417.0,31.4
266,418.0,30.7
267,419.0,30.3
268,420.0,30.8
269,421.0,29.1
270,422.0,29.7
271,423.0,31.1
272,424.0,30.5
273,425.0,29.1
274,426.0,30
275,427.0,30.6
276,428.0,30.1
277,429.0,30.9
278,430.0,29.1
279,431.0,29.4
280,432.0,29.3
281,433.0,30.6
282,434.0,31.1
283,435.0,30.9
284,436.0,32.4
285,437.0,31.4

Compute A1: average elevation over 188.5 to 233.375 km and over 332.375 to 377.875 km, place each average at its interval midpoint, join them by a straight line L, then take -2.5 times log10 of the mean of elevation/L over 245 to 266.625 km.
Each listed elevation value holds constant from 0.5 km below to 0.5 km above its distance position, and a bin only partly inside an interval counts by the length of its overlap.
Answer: -0.08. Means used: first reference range 33.8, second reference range 33.6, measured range 36.3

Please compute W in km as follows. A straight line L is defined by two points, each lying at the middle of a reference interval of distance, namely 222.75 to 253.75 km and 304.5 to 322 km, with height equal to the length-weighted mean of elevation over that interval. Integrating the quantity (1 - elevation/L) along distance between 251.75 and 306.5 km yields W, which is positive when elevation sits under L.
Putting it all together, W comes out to 3.3 km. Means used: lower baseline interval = 35.7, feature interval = 32.5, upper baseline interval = 33.6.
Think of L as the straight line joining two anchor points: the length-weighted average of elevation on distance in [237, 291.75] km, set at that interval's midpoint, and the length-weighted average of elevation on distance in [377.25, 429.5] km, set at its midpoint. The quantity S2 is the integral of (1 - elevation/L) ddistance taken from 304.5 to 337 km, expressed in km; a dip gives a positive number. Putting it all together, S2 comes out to -1.1 km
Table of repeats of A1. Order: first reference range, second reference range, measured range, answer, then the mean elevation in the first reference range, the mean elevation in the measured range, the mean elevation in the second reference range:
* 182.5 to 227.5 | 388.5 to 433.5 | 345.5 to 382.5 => -0.032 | 34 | 32.7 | 31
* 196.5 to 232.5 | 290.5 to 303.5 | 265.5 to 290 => 0.121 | 33.6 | 29.8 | 33.2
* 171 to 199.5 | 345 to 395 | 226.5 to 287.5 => 0.037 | 36.5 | 33.8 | 32.6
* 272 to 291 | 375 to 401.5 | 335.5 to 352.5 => -0.168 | 27.6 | 35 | 31.6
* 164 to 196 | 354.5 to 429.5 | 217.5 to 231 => 0.050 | 37.3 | 34.5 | 31.5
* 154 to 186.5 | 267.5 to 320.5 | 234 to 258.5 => -0.057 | 38.6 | 36.1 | 31.6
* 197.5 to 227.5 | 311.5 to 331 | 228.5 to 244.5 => -0.086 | 33.4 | 36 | 33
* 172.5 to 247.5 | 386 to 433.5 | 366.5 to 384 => 0.019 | 35.2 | 31.2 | 31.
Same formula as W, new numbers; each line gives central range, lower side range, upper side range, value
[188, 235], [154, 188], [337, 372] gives 4.3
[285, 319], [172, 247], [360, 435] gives 0.7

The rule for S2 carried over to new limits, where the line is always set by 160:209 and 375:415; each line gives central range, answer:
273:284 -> 2.2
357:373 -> -0.2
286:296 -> 1.0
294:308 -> -0.2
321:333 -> 0.1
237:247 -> -0.4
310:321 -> 0.0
